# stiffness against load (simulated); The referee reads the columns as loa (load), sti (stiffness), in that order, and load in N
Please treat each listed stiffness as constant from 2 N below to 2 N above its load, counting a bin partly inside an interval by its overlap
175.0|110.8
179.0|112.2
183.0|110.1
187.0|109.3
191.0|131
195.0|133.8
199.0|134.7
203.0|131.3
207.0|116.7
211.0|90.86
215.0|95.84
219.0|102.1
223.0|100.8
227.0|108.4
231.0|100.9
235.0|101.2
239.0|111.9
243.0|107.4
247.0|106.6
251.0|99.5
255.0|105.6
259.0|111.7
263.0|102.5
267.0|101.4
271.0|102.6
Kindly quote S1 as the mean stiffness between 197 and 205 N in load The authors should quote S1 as 133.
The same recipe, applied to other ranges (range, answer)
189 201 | 133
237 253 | 106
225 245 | 106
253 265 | 107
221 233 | 103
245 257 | 104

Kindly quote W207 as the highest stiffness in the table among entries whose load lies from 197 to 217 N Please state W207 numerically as 134.7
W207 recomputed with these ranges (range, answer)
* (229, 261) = 111.9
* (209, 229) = 108.4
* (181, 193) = 131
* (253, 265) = 111.7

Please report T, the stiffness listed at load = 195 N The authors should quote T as 133.8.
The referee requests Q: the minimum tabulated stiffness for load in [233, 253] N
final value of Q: 99.5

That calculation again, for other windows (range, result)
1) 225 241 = 100.9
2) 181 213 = 90.86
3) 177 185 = 110.1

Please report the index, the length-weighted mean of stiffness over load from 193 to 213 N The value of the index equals 121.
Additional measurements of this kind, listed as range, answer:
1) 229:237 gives 101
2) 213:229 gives 102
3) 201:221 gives 107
